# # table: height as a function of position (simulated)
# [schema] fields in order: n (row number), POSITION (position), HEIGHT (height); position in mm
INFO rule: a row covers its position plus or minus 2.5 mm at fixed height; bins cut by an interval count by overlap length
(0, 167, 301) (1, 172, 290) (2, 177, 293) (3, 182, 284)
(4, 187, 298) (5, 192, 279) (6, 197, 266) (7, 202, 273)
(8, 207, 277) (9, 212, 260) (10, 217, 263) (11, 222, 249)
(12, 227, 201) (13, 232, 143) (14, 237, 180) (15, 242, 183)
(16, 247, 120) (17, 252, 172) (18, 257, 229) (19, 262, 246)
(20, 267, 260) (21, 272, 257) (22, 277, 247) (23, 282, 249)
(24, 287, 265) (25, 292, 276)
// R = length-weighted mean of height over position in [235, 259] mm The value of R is 176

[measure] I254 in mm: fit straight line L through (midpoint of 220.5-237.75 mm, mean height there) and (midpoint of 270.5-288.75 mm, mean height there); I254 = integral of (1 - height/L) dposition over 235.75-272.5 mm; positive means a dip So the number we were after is 3.28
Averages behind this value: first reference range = 191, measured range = 204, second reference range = 254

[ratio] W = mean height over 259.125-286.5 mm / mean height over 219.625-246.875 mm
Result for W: 1.4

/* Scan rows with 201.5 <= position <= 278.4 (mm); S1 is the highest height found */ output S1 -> 277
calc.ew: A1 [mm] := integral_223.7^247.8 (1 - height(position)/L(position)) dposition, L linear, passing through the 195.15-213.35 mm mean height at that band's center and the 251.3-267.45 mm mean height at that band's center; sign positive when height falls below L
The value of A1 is 7.35 mm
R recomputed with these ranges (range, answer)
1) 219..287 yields 213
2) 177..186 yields 289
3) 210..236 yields 220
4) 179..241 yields 247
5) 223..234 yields 184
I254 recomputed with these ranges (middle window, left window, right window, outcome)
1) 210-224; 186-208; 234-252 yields -1.9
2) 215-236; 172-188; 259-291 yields 4.9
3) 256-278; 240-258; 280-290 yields -3.6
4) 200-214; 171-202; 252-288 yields 0.2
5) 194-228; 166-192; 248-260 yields -1.2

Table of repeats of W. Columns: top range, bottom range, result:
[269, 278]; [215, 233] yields 1.16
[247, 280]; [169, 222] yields 0.82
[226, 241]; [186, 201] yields 0.62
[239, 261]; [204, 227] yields 0.71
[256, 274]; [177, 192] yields 0.86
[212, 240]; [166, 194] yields 0.73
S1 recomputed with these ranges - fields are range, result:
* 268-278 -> 257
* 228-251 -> 183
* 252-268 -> 260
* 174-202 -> 298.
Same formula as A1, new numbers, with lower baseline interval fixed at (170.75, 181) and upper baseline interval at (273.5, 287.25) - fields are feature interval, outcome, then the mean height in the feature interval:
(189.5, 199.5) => 0.4 mm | 272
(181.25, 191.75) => -0.1 mm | 290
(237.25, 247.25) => 3.8 mm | 165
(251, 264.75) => 2.1 mm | 221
